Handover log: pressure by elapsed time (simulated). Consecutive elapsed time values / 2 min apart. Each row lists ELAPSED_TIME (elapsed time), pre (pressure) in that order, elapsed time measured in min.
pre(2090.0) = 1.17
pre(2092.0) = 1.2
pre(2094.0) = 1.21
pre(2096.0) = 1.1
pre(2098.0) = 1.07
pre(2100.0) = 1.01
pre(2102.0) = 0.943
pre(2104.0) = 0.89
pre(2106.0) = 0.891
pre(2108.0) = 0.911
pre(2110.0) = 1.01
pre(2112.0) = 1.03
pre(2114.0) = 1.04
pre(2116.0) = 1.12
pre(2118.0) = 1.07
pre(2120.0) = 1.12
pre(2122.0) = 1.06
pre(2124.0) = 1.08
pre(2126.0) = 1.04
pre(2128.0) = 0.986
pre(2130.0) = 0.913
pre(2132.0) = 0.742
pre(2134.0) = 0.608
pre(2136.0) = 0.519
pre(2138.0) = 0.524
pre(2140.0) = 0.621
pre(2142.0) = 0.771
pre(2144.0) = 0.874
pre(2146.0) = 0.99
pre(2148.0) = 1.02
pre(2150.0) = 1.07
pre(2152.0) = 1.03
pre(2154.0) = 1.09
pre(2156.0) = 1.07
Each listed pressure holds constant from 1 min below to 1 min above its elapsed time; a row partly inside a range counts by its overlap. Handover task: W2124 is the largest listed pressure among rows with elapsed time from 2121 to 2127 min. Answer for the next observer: 1.08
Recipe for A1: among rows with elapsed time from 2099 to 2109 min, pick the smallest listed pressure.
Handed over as 0.89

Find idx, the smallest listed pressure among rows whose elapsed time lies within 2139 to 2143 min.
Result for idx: 0.621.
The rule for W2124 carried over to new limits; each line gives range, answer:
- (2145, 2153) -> 1.07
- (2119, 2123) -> 1.12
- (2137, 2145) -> 0.874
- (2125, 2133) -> 1.04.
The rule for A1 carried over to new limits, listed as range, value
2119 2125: 1.06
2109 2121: 1.01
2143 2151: 0.874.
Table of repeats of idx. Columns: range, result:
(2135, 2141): 0.519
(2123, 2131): 0.913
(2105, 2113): 0.891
